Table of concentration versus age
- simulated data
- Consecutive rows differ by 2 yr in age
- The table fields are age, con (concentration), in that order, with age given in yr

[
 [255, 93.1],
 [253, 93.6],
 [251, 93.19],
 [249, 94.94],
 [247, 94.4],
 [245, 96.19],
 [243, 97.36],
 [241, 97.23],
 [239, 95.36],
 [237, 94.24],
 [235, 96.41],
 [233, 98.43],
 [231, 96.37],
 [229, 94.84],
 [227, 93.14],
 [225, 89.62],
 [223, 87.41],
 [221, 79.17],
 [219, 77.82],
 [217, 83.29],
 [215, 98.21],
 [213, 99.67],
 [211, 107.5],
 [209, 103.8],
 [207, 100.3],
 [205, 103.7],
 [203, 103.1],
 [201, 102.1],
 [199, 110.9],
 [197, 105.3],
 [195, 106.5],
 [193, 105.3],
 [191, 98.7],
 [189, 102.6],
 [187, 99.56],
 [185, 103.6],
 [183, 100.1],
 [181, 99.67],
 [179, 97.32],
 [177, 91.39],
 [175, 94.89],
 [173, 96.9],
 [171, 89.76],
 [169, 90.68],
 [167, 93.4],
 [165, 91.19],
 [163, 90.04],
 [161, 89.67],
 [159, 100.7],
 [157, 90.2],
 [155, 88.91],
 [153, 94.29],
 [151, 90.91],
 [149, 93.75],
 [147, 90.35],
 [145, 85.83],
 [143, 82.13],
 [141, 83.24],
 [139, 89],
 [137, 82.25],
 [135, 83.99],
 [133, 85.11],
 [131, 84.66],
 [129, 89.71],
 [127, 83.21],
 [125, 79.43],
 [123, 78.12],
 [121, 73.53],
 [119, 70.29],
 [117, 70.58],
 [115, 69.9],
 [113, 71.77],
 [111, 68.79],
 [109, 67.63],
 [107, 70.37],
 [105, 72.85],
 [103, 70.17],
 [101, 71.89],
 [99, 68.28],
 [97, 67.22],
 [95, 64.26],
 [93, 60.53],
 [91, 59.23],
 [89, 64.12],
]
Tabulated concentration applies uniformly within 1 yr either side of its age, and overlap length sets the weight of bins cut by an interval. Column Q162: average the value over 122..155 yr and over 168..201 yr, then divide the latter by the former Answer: 1.2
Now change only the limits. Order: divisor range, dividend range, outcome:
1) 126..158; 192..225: 1.12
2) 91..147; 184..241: 1.29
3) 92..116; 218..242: 1.34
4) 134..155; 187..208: 1.18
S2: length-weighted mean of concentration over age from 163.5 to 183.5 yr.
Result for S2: 94.3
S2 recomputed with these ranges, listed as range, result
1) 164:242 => 96.9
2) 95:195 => 85.8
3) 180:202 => 103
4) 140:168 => 90.3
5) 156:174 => 92.5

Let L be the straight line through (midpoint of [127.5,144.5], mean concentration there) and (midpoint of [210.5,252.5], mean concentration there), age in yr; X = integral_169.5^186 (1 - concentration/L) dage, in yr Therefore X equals -1.5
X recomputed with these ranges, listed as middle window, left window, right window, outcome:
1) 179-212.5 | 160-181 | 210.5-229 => -4.19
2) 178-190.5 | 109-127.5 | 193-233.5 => -1.45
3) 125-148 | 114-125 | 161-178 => -1.63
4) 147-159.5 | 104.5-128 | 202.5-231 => -1.81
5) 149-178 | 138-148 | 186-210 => 0.04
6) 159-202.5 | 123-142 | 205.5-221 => -3.60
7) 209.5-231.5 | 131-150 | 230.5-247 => 0.63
